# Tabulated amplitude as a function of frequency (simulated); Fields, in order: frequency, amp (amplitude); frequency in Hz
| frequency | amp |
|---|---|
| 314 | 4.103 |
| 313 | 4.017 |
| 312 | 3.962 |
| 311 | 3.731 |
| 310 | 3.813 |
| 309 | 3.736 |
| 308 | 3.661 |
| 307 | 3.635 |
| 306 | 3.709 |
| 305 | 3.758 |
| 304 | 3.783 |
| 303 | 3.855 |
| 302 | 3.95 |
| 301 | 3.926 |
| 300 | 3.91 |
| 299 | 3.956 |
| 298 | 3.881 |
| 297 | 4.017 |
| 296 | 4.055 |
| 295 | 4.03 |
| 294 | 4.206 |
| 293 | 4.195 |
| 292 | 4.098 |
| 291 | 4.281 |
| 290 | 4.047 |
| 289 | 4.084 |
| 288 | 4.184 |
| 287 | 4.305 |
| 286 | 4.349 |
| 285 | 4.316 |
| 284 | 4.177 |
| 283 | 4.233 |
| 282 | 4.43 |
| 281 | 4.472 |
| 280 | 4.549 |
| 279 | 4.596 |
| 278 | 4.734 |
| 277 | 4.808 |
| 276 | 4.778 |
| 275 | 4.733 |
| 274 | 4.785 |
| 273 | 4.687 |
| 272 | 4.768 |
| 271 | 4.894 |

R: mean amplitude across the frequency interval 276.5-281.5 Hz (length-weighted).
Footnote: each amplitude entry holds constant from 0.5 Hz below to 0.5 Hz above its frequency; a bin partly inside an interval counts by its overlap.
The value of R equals 4.63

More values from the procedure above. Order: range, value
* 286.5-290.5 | 4.16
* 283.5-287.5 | 4.29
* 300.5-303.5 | 3.91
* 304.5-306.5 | 3.73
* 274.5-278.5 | 4.76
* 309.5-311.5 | 3.77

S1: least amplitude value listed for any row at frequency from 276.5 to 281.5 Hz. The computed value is 4.472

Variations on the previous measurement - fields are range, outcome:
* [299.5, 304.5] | 3.783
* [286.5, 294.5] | 4.047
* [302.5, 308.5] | 3.635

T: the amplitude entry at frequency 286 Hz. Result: 4.349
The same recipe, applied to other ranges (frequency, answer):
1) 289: 4.084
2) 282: 4.43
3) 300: 3.91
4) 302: 3.95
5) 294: 4.206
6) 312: 3.962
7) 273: 4.687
